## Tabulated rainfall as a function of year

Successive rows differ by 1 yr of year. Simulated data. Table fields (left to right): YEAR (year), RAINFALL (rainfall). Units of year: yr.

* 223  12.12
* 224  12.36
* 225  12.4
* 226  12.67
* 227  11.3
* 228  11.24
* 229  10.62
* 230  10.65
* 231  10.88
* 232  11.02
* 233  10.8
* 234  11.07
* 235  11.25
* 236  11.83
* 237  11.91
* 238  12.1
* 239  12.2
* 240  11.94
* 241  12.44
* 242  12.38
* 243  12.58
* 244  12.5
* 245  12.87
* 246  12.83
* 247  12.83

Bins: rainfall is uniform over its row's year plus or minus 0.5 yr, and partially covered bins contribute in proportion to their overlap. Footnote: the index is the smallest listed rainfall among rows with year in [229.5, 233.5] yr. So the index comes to 10.65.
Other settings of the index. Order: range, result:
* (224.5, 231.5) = 10.62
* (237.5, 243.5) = 11.94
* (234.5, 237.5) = 11.25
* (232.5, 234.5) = 10.8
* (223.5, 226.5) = 12.36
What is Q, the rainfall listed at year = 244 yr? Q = 12.5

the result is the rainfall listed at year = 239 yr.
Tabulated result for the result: 12.2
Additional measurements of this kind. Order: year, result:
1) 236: 11.83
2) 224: 12.36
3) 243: 12.58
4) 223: 12.12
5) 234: 11.07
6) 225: 12.4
